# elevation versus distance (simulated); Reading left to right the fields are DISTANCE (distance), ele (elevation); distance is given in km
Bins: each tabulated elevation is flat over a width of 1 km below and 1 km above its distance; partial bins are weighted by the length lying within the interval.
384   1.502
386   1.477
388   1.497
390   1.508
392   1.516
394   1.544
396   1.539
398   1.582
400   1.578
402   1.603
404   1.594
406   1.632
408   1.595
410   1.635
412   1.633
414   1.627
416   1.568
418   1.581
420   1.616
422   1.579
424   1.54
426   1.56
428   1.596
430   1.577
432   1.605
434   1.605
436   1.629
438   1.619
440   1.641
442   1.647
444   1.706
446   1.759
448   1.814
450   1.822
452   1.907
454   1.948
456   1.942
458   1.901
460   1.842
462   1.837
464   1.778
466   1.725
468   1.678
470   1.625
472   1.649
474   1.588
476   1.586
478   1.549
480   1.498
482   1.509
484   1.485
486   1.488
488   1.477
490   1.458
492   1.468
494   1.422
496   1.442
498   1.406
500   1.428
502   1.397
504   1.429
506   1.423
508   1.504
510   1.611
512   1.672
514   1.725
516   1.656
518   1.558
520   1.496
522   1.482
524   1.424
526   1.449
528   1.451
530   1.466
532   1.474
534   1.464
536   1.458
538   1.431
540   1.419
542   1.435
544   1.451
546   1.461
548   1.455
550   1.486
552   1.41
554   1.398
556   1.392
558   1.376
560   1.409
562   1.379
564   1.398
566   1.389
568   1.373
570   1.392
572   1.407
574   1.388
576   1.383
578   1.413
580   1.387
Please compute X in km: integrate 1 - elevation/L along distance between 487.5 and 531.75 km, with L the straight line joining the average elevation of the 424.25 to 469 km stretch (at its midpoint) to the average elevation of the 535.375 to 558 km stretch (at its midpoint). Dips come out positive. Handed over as 1.4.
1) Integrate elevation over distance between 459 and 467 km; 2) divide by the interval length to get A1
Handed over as 1.8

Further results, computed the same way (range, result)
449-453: 1.86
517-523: 1.51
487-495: 1.46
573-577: 1.39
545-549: 1.46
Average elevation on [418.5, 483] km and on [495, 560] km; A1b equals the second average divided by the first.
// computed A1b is 0.9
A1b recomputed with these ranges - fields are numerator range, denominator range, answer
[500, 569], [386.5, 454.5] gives 0.90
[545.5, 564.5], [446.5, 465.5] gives 0.76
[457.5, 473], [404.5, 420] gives 1.09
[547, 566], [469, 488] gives 0.91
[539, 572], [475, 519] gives 0.94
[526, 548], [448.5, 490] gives 0.86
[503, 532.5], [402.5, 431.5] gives 0.95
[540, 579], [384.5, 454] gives 0.87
